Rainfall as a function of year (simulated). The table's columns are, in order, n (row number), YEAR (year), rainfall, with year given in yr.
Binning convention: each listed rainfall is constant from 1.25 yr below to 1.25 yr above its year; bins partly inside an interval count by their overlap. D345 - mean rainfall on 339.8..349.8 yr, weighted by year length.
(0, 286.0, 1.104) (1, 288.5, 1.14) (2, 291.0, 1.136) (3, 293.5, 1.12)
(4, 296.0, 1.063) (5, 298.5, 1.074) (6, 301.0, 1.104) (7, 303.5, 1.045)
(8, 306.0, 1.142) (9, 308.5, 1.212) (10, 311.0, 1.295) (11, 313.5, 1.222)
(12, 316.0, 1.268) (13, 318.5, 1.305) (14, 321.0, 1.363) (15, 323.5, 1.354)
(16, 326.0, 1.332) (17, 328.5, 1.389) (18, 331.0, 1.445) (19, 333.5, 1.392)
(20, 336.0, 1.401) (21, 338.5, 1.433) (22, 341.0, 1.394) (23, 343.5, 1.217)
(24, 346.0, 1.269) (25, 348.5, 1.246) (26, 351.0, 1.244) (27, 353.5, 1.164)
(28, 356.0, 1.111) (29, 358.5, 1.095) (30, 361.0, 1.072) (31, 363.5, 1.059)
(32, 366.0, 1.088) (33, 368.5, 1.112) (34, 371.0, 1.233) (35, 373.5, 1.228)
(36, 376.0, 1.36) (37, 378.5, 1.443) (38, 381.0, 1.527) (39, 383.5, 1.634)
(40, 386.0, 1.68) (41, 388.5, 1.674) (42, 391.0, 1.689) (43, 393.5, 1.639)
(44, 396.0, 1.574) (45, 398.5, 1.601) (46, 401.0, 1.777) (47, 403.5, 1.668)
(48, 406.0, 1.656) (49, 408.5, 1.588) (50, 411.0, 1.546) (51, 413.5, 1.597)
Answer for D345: 1.28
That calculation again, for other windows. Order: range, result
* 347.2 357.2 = 1.19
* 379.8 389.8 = 1.63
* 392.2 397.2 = 1.61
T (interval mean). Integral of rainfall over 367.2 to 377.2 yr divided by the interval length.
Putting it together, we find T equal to 1.23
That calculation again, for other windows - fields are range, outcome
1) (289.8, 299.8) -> 1.1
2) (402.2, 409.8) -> 1.64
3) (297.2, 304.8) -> 1.07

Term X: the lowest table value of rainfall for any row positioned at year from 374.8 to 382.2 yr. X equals 1.36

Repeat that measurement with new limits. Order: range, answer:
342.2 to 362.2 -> 1.072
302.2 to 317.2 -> 1.045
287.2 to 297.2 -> 1.063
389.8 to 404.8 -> 1.574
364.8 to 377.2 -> 1.088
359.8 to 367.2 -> 1.059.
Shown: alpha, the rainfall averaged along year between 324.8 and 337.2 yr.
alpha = 1.39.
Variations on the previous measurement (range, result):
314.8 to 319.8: 1.29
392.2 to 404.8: 1.65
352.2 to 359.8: 1.12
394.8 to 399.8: 1.59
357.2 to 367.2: 1.08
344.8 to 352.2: 1.25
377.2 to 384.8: 1.53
